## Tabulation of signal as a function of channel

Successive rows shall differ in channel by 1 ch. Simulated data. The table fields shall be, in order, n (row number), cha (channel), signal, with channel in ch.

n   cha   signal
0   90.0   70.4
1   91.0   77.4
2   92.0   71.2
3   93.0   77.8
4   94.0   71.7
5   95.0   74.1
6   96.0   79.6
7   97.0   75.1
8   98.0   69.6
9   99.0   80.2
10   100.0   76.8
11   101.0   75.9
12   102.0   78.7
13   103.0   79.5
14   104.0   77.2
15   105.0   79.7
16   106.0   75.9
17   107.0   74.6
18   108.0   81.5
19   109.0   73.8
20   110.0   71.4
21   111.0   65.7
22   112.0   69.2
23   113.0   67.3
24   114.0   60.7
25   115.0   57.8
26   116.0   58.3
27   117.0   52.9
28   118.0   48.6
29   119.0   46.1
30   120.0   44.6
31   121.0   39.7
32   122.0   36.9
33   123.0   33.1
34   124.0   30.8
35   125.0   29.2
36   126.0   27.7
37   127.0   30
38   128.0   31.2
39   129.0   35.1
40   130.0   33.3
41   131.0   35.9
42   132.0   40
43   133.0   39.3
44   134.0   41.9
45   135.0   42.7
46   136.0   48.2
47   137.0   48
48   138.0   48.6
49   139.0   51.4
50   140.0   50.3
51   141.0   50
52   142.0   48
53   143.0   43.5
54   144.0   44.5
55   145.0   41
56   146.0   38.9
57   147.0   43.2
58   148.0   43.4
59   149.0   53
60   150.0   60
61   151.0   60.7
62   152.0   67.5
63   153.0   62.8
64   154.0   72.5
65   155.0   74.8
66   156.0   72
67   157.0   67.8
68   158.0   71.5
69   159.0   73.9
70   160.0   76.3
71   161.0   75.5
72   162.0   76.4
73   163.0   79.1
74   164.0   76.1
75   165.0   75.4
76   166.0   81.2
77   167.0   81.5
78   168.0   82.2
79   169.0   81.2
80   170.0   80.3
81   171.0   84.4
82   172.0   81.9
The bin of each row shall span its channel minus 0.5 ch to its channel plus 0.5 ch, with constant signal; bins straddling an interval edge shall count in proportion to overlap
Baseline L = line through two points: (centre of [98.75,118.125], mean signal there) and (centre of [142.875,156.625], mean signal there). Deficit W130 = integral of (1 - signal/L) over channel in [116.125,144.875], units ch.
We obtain 9.7 ch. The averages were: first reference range 70.6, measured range 41.3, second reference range 56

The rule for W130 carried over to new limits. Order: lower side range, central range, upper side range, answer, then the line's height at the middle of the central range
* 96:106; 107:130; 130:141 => 4.5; 60.5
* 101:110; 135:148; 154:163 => 5.0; 74.9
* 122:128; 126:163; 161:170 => 1.1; 54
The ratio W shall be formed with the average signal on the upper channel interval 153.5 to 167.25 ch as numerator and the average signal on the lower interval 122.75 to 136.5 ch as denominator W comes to 2.11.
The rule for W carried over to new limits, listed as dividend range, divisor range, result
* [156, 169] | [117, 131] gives 2.10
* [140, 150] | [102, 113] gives 0.62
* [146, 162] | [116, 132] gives 1.71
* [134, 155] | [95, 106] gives 0.67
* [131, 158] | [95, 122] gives 0.78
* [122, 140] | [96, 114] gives 0.51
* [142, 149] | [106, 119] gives 0.67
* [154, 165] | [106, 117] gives 1.10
